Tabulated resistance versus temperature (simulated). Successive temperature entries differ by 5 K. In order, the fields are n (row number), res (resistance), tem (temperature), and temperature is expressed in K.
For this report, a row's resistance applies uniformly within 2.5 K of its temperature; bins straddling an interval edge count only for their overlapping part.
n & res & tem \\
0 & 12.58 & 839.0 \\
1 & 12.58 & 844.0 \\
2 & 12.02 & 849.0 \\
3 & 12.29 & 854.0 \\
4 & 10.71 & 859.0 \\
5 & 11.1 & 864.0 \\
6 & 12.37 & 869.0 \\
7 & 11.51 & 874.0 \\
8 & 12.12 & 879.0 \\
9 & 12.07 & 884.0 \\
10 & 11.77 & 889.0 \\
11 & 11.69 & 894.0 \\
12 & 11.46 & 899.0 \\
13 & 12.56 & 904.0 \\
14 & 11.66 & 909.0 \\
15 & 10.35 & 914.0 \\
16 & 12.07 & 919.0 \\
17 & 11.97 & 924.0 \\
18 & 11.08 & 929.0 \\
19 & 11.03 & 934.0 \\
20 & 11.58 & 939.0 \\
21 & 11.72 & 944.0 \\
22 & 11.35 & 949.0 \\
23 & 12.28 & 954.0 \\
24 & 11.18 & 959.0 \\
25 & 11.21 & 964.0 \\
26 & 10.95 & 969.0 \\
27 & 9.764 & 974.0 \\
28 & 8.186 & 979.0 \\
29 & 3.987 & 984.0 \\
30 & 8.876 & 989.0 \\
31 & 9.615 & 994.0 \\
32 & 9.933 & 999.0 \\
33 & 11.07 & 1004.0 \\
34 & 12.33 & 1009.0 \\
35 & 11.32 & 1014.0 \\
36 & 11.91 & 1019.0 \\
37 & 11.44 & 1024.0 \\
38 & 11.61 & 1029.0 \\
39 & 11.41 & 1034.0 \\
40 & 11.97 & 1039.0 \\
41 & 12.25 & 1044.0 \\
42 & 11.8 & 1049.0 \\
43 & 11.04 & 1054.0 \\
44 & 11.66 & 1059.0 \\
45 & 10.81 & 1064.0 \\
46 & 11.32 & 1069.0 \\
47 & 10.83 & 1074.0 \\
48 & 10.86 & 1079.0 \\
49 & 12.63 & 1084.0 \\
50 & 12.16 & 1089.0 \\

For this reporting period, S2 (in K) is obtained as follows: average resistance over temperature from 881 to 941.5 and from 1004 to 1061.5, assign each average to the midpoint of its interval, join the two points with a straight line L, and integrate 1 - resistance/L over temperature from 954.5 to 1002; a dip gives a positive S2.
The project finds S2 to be 8.98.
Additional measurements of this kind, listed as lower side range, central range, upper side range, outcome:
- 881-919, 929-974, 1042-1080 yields 1.0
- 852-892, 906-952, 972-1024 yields -2.5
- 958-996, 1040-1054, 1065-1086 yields -1.5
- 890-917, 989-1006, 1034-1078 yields 2.2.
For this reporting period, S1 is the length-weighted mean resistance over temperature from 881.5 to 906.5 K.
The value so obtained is 11.9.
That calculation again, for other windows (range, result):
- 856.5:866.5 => 10.9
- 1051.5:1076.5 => 11.1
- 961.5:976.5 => 10.6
